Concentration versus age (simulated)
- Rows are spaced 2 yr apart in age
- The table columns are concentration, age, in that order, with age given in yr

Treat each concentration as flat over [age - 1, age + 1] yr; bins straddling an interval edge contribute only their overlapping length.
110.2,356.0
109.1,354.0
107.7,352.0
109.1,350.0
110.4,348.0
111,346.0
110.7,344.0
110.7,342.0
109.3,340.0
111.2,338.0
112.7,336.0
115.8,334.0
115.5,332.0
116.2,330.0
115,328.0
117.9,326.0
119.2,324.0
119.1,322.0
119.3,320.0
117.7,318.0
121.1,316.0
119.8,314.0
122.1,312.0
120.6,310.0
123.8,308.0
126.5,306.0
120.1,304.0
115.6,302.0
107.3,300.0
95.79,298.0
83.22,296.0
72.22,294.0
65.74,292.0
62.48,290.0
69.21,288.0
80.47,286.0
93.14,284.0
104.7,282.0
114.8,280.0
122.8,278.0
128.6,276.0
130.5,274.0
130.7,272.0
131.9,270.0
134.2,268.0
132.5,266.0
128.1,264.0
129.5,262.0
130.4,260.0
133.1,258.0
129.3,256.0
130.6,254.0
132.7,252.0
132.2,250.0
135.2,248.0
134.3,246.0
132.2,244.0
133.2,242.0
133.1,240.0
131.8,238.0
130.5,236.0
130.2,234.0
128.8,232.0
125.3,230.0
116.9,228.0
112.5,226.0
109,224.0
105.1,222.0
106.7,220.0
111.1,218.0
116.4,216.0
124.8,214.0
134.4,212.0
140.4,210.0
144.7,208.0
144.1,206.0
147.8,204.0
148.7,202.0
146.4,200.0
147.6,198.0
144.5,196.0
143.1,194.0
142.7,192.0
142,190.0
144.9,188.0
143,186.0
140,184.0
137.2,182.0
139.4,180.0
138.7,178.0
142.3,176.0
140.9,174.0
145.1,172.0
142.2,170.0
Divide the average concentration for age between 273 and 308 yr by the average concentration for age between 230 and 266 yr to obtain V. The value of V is 0.76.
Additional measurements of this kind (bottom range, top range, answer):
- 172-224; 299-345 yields 0.86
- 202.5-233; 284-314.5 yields 0.79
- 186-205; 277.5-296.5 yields 0.59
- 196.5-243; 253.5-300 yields 0.85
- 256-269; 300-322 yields 0.91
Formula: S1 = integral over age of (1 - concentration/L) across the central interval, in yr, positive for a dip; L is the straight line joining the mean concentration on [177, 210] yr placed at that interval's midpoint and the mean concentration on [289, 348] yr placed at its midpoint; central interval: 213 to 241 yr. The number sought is 2.9 yr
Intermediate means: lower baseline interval 143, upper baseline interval 110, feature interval 120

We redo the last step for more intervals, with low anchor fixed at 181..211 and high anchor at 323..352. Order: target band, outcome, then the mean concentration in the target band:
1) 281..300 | 6.33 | 82.2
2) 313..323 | -0.18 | 119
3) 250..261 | -0.04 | 131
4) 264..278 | -0.34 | 131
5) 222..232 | 1.52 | 116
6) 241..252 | -0.05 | 133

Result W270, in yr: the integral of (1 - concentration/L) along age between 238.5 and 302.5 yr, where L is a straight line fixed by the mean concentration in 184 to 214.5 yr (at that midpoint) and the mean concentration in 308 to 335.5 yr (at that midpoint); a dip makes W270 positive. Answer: 6.80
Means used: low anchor 143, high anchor 118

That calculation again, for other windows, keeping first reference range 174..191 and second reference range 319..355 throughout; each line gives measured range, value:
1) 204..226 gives 1.79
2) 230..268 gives -0.71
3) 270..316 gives 5.76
